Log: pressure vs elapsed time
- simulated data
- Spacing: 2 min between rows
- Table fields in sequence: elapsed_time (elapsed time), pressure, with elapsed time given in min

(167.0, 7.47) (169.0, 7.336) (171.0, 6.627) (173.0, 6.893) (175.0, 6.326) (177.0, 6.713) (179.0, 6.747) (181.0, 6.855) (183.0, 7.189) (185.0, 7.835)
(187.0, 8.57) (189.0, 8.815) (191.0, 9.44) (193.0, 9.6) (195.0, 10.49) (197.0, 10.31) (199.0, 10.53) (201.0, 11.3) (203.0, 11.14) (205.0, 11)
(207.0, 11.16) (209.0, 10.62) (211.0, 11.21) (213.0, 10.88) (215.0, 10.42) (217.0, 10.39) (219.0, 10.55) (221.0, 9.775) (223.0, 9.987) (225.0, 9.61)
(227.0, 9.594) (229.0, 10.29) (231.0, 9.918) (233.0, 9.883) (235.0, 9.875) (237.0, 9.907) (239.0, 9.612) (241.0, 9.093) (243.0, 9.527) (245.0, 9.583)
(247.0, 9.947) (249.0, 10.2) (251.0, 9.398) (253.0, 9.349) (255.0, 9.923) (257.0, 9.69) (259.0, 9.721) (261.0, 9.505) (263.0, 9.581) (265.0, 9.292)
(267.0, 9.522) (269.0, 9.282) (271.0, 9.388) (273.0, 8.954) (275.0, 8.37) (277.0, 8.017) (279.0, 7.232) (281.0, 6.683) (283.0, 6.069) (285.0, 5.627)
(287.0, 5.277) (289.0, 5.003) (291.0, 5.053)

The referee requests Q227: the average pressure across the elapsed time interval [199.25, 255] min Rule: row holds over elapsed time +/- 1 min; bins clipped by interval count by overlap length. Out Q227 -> 10.2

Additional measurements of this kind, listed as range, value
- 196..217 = 10.8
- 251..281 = 9.06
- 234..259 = 9.68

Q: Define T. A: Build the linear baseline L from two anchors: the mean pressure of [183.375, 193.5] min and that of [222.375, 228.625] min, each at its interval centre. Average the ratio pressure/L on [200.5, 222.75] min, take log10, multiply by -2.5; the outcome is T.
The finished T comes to -0.15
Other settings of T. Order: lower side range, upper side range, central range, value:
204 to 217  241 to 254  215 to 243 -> 0.04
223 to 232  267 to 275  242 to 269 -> -0.03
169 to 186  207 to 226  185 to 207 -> -0.17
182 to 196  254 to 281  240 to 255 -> -0.07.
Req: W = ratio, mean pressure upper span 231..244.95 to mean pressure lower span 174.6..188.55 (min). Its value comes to 1.33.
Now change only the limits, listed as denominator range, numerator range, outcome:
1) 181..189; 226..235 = 1.26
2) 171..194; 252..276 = 1.22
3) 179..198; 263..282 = 0.99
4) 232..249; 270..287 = 0.76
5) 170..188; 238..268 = 1.35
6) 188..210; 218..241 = 0.95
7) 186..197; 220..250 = 1.03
